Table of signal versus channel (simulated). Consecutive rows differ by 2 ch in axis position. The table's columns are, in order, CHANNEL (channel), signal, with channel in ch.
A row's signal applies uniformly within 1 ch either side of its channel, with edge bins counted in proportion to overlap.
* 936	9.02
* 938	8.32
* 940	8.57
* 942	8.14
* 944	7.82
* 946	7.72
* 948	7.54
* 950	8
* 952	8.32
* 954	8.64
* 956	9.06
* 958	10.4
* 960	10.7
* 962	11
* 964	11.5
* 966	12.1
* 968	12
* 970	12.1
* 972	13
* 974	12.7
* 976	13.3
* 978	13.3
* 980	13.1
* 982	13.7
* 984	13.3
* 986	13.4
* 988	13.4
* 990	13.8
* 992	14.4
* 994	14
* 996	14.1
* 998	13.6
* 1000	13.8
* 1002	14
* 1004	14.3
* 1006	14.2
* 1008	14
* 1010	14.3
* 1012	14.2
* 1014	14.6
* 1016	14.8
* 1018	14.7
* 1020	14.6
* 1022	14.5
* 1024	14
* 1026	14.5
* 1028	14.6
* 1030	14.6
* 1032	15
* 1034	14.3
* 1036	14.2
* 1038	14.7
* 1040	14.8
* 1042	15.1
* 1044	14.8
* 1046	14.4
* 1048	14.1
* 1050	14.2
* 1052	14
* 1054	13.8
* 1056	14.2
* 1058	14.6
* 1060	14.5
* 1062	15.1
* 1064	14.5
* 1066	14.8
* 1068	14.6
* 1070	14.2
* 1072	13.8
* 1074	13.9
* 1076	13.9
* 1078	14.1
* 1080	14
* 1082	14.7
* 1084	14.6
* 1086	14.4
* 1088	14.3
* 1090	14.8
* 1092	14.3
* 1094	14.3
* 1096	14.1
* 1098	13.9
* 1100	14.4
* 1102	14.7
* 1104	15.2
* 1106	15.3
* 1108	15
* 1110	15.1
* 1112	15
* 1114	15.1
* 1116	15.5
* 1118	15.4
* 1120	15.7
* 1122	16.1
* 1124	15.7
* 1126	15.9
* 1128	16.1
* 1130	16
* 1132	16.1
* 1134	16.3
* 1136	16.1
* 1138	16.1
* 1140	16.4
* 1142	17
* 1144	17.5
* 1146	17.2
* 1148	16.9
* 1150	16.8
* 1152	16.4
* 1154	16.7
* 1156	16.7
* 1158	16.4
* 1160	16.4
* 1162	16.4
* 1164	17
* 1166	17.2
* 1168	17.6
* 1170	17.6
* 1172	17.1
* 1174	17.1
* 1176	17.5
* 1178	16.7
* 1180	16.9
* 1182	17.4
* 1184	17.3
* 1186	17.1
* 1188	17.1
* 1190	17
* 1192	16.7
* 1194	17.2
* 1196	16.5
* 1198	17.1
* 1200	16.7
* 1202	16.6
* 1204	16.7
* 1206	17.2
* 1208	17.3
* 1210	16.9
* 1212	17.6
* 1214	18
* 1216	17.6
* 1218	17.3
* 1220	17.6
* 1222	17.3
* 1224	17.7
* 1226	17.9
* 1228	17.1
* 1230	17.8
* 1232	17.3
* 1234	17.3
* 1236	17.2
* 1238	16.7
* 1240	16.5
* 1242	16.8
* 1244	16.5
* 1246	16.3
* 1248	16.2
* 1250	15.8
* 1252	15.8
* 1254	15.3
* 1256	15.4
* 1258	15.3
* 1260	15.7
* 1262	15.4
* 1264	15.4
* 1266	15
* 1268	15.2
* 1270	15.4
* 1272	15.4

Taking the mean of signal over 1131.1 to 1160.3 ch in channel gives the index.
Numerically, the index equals 16.6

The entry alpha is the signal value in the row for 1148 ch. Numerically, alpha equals 16.9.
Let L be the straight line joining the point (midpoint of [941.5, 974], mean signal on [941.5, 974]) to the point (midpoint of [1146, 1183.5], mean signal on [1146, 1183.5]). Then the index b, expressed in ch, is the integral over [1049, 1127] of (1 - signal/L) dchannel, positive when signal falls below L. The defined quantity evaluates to -1.68 ch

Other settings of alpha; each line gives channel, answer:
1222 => 17.3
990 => 13.8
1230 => 17.8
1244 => 16.5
